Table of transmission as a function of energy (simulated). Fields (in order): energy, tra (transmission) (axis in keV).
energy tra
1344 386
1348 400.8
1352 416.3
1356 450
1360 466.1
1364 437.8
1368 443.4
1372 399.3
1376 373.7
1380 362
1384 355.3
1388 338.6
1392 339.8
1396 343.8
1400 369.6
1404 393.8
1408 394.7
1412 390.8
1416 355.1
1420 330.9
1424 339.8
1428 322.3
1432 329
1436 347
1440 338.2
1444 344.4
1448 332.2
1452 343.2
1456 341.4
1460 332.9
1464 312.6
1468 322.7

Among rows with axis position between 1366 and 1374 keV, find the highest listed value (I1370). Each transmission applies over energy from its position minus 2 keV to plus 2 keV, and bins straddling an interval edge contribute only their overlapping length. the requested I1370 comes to 443.4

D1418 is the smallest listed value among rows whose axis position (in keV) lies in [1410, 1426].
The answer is 330.9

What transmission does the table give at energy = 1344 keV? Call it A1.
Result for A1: 386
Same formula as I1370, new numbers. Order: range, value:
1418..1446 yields 347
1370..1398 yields 399.3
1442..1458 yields 344.4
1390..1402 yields 369.6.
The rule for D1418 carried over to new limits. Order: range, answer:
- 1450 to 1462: 332.9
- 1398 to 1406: 369.6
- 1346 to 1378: 373.7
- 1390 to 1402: 339.8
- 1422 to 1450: 322.3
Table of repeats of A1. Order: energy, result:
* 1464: 312.6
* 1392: 339.8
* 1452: 343.2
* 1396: 343.8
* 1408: 394.7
